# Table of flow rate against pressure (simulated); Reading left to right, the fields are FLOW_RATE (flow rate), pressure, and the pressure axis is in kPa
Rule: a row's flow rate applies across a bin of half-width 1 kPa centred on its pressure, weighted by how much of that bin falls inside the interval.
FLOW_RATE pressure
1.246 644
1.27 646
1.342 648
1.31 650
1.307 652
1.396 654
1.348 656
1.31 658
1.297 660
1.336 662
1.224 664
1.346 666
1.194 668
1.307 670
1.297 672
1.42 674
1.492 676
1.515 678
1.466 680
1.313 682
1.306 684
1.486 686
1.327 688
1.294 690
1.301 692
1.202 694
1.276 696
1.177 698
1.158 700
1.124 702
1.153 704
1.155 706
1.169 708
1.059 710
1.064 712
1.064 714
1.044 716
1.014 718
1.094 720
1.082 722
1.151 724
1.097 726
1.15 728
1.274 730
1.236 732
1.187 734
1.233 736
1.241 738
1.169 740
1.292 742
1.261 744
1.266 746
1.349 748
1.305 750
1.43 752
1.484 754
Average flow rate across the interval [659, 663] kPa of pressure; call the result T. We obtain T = 1.32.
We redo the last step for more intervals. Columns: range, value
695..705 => 1.18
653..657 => 1.37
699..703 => 1.14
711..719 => 1.05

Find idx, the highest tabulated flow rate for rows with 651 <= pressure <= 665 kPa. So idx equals 1.396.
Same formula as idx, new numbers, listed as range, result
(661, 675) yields 1.42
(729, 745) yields 1.292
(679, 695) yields 1.486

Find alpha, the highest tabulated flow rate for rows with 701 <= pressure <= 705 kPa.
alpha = 1.153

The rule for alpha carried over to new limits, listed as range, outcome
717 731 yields 1.274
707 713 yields 1.169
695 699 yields 1.276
